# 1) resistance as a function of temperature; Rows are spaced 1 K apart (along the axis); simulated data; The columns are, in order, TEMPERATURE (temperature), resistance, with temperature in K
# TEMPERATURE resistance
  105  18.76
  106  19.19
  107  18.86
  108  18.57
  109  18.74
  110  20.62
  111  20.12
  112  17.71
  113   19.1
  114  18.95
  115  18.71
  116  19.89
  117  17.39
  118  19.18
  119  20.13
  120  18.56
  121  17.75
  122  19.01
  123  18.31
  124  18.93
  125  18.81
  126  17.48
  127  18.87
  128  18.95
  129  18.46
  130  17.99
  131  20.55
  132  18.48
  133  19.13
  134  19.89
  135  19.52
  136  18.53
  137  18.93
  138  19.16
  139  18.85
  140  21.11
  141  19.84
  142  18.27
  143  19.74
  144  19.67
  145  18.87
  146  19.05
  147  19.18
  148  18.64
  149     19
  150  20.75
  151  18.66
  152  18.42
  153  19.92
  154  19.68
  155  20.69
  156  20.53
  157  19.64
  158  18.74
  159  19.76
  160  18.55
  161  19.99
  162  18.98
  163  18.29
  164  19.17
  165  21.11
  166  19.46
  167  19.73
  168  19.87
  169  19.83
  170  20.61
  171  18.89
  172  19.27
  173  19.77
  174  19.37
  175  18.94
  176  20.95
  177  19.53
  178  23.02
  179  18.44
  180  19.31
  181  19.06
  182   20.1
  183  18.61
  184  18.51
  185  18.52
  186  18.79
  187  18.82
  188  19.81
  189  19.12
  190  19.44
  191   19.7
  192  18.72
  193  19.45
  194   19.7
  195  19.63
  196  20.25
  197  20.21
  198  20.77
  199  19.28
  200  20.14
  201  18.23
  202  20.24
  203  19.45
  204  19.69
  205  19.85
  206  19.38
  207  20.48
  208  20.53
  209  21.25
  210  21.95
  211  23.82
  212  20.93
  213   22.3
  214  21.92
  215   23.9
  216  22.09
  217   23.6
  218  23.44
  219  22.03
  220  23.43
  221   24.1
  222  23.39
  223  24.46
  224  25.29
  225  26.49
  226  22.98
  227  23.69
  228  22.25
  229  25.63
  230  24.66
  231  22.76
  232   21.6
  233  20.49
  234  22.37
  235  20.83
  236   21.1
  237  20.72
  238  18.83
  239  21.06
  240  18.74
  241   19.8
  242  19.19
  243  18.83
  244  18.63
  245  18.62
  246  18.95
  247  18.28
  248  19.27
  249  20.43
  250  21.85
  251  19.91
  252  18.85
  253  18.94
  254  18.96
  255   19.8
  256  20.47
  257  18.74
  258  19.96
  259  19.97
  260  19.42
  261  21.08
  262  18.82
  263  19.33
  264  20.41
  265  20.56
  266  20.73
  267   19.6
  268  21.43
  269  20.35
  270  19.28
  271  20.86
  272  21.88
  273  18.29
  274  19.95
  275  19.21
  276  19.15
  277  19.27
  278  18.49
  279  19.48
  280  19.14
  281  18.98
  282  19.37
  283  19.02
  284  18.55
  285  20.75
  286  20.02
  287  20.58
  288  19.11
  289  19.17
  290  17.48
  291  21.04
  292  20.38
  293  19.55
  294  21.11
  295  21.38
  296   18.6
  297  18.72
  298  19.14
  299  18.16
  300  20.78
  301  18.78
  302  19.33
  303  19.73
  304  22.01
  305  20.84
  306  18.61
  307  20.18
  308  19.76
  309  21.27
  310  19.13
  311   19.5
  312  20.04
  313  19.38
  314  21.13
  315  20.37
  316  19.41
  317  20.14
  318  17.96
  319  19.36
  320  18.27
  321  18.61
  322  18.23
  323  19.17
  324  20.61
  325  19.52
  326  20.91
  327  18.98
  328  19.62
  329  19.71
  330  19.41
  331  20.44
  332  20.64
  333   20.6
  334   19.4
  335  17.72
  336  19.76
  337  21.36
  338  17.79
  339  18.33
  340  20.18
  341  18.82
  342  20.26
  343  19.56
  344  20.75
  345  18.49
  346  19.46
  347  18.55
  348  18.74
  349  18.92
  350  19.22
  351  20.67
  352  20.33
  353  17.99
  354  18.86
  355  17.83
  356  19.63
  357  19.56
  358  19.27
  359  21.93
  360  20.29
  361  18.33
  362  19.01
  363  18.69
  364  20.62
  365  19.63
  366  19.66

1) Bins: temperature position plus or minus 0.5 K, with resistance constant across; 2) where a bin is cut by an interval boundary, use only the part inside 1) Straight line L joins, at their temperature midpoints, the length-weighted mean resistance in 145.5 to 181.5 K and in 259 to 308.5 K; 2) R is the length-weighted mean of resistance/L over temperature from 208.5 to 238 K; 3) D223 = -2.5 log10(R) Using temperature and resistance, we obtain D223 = -0.16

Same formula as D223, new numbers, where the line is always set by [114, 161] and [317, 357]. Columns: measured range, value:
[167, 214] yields -0.039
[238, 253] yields -0.009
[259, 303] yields -0.022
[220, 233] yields -0.230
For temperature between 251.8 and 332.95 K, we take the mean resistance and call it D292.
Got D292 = 19.7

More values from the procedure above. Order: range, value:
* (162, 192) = 19.5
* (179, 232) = 21.2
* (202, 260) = 21.2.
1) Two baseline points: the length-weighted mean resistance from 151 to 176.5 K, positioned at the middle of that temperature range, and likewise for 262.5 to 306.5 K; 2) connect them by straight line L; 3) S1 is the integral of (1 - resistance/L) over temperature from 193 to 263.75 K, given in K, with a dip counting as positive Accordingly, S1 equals -4.64 K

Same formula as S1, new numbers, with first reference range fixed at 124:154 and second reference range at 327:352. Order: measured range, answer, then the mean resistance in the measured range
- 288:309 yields -0.3 K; 19.8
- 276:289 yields 0.0 K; 19.4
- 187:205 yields -0.4 K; 19.6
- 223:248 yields -2.6 K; 21.3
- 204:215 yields -1.2 K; 21.3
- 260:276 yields -0.6 K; 20.1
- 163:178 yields -0.5 K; 19.8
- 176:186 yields -0.1 K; 19.5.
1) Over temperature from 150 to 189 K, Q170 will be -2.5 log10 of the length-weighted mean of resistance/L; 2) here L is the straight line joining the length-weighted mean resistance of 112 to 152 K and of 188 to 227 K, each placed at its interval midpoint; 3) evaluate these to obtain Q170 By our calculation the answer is 0.04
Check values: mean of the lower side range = 19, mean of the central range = 19.5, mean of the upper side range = 21.4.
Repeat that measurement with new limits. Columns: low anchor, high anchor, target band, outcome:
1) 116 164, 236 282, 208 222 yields -0.163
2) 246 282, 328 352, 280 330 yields -0.001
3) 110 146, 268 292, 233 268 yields -0.019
